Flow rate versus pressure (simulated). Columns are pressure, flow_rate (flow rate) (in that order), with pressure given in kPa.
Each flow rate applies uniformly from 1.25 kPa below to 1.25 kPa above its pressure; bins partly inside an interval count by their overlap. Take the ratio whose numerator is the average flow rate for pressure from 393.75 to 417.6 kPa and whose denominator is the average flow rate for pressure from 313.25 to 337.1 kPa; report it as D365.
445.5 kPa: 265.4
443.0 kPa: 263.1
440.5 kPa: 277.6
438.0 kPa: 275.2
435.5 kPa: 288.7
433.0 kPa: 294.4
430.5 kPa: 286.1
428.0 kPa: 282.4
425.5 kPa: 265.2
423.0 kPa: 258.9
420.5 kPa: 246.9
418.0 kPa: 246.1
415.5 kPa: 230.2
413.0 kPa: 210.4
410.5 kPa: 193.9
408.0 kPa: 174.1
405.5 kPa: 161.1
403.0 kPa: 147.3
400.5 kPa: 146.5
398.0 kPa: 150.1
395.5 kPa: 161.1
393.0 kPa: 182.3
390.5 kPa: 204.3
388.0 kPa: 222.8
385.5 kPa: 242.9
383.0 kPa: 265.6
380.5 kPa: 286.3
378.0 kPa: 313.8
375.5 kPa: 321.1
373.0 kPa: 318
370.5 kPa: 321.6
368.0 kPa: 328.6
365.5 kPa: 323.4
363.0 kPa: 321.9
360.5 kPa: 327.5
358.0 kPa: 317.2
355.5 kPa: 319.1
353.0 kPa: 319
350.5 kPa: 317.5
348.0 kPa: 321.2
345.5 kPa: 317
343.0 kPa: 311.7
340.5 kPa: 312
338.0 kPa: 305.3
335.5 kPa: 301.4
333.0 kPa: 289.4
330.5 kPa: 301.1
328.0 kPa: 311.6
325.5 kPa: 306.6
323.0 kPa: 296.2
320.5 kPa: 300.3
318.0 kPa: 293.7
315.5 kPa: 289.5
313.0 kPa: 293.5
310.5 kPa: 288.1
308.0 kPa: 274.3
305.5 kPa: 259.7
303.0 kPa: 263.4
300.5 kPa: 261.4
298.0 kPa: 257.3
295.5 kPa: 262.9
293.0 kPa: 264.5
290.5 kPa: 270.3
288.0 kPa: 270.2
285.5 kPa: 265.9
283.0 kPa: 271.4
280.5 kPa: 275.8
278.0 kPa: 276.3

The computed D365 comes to 0.59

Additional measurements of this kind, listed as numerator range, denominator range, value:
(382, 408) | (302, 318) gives 0.67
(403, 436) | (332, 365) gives 0.75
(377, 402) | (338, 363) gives 0.68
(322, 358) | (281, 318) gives 1.14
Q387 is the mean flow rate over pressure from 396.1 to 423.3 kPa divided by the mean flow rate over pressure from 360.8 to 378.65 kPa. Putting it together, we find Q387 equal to 0.60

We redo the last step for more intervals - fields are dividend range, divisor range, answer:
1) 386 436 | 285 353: 0.75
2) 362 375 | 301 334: 1.12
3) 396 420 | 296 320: 0.67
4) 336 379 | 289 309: 1.20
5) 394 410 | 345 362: 0.50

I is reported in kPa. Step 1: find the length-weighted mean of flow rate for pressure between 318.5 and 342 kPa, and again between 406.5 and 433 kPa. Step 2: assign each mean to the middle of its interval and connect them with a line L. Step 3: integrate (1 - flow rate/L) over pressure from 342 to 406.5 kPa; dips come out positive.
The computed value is 1.5 kPa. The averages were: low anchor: 302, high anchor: 241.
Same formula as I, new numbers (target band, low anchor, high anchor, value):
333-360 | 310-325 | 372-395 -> -3.4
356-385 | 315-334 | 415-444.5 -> -2.6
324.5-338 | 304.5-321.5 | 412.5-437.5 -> -1.0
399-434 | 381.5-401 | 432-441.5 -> 3.6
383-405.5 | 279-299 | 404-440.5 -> 5.8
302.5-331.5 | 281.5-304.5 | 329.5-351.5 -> -0.3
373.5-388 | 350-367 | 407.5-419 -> -0.2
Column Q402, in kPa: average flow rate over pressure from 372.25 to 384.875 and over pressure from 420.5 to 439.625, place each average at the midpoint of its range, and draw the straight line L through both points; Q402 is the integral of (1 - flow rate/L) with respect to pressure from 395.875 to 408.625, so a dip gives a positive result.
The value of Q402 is 5.87 kPa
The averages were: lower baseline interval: 297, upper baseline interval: 277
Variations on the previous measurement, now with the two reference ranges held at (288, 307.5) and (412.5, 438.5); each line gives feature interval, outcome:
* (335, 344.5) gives -1.6 kPa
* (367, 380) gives -2.7 kPa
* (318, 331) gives -1.9 kPa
